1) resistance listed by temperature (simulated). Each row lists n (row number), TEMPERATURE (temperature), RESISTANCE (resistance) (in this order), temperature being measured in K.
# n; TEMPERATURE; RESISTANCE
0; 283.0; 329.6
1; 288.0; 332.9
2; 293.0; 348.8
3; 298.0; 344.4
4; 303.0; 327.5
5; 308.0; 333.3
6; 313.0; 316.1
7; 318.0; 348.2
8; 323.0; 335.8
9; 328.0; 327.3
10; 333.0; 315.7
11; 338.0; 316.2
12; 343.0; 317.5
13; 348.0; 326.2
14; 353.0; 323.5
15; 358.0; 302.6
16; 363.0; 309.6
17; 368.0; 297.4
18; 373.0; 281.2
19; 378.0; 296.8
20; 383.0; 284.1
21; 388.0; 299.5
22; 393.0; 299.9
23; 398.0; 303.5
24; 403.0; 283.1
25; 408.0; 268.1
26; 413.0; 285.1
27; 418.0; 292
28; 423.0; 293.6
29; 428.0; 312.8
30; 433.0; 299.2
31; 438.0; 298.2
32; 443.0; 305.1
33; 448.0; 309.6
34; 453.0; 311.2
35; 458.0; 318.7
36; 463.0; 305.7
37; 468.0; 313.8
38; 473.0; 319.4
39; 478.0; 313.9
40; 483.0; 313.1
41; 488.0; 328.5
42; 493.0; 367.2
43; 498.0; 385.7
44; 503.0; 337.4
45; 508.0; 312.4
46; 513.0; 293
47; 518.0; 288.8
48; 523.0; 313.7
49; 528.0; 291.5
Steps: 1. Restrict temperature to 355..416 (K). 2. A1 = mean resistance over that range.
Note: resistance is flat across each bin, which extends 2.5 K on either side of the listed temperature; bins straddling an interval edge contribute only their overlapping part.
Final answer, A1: 293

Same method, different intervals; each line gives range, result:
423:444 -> 303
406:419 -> 281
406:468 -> 301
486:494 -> 345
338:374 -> 310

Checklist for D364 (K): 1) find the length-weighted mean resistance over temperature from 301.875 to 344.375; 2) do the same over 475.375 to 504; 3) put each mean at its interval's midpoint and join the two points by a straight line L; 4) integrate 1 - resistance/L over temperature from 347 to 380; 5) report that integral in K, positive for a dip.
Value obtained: 2.6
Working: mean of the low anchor 327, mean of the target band 305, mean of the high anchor 341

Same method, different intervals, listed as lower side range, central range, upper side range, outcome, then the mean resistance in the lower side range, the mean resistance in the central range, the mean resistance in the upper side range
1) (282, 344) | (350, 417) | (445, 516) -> 6.62 K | 331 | 295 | 323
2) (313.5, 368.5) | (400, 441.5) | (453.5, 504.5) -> 4.30 K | 321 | 292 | 329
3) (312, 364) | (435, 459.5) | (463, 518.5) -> 1.24 K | 322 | 308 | 325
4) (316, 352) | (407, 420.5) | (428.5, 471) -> 1.31 K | 326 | 283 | 308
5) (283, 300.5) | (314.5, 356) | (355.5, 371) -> -1.11 K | 340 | 326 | 302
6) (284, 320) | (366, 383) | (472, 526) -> 2.10 K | 335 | 291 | 325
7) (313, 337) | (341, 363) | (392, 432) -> 0.08 K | 329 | 317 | 292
